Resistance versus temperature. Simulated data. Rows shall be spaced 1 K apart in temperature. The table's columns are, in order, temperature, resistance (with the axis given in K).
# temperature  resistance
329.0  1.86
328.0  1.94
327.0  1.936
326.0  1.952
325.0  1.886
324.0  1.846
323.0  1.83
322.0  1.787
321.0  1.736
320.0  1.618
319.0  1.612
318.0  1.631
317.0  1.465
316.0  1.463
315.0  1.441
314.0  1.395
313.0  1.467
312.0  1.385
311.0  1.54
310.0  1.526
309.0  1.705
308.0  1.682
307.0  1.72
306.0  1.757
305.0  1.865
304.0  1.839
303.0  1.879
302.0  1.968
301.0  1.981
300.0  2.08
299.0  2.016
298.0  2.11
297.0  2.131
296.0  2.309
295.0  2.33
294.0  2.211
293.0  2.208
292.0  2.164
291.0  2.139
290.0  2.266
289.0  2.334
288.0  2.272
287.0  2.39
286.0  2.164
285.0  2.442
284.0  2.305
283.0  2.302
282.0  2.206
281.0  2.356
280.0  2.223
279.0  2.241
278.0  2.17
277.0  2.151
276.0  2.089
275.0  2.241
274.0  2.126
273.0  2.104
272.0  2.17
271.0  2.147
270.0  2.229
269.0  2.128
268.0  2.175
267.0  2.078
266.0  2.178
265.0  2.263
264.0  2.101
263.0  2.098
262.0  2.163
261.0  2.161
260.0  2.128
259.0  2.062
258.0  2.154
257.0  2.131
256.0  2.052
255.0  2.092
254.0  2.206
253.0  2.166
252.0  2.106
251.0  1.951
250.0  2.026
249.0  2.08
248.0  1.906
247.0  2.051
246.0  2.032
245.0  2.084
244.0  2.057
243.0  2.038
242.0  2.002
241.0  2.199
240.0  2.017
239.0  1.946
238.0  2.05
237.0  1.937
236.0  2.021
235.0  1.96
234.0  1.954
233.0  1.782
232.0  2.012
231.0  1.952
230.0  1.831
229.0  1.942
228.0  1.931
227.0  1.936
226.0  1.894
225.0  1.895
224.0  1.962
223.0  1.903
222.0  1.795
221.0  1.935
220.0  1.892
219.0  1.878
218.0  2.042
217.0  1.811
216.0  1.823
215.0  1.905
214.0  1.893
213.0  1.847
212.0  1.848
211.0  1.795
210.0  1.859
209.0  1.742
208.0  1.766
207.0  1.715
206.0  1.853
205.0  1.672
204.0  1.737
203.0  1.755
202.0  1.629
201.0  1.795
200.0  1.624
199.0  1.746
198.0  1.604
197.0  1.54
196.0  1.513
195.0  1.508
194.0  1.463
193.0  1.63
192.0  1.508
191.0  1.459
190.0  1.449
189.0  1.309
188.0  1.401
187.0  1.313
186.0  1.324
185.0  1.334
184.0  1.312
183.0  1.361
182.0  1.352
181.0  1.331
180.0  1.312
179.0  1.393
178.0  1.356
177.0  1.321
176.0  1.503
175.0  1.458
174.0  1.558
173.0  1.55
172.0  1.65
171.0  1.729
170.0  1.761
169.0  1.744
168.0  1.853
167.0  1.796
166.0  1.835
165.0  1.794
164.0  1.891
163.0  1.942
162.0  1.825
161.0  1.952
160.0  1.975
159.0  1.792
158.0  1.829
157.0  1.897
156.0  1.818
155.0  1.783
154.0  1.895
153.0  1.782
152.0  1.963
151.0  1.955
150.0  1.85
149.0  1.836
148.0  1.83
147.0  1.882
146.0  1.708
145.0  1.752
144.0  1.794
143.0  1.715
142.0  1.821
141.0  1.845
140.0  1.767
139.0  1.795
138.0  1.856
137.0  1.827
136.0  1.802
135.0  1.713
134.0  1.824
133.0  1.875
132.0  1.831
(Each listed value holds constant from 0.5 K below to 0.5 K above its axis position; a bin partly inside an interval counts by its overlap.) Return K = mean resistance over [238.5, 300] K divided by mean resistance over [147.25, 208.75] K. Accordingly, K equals 1.31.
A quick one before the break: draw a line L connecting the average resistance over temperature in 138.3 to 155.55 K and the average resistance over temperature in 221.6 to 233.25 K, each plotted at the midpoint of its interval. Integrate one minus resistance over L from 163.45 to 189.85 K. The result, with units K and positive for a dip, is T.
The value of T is 4.7 K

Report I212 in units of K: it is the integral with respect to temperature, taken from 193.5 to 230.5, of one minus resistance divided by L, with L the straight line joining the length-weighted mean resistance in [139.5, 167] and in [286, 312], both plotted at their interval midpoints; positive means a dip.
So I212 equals 2.3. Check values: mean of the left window 1.84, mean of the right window 2.01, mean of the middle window 1.79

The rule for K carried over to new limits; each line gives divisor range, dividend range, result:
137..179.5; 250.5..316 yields 1.17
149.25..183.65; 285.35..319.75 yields 1.12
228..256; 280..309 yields 1.05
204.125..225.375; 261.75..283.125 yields 1.18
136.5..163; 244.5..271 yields 1.15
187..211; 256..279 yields 1.33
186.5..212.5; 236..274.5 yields 1.29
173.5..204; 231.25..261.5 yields 1.38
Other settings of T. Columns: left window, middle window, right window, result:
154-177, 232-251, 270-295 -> 0.5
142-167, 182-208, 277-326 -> 4.6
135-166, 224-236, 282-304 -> 0.6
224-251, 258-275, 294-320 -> -2.3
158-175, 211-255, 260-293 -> 1.6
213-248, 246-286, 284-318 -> -4.4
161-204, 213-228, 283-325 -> -2.0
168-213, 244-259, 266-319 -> -2.0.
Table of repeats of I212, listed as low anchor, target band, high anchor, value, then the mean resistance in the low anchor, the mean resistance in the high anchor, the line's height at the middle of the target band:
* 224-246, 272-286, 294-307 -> -1.5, 1.97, 2.02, 2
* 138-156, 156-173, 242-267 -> 0.4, 1.82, 2.09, 1.87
